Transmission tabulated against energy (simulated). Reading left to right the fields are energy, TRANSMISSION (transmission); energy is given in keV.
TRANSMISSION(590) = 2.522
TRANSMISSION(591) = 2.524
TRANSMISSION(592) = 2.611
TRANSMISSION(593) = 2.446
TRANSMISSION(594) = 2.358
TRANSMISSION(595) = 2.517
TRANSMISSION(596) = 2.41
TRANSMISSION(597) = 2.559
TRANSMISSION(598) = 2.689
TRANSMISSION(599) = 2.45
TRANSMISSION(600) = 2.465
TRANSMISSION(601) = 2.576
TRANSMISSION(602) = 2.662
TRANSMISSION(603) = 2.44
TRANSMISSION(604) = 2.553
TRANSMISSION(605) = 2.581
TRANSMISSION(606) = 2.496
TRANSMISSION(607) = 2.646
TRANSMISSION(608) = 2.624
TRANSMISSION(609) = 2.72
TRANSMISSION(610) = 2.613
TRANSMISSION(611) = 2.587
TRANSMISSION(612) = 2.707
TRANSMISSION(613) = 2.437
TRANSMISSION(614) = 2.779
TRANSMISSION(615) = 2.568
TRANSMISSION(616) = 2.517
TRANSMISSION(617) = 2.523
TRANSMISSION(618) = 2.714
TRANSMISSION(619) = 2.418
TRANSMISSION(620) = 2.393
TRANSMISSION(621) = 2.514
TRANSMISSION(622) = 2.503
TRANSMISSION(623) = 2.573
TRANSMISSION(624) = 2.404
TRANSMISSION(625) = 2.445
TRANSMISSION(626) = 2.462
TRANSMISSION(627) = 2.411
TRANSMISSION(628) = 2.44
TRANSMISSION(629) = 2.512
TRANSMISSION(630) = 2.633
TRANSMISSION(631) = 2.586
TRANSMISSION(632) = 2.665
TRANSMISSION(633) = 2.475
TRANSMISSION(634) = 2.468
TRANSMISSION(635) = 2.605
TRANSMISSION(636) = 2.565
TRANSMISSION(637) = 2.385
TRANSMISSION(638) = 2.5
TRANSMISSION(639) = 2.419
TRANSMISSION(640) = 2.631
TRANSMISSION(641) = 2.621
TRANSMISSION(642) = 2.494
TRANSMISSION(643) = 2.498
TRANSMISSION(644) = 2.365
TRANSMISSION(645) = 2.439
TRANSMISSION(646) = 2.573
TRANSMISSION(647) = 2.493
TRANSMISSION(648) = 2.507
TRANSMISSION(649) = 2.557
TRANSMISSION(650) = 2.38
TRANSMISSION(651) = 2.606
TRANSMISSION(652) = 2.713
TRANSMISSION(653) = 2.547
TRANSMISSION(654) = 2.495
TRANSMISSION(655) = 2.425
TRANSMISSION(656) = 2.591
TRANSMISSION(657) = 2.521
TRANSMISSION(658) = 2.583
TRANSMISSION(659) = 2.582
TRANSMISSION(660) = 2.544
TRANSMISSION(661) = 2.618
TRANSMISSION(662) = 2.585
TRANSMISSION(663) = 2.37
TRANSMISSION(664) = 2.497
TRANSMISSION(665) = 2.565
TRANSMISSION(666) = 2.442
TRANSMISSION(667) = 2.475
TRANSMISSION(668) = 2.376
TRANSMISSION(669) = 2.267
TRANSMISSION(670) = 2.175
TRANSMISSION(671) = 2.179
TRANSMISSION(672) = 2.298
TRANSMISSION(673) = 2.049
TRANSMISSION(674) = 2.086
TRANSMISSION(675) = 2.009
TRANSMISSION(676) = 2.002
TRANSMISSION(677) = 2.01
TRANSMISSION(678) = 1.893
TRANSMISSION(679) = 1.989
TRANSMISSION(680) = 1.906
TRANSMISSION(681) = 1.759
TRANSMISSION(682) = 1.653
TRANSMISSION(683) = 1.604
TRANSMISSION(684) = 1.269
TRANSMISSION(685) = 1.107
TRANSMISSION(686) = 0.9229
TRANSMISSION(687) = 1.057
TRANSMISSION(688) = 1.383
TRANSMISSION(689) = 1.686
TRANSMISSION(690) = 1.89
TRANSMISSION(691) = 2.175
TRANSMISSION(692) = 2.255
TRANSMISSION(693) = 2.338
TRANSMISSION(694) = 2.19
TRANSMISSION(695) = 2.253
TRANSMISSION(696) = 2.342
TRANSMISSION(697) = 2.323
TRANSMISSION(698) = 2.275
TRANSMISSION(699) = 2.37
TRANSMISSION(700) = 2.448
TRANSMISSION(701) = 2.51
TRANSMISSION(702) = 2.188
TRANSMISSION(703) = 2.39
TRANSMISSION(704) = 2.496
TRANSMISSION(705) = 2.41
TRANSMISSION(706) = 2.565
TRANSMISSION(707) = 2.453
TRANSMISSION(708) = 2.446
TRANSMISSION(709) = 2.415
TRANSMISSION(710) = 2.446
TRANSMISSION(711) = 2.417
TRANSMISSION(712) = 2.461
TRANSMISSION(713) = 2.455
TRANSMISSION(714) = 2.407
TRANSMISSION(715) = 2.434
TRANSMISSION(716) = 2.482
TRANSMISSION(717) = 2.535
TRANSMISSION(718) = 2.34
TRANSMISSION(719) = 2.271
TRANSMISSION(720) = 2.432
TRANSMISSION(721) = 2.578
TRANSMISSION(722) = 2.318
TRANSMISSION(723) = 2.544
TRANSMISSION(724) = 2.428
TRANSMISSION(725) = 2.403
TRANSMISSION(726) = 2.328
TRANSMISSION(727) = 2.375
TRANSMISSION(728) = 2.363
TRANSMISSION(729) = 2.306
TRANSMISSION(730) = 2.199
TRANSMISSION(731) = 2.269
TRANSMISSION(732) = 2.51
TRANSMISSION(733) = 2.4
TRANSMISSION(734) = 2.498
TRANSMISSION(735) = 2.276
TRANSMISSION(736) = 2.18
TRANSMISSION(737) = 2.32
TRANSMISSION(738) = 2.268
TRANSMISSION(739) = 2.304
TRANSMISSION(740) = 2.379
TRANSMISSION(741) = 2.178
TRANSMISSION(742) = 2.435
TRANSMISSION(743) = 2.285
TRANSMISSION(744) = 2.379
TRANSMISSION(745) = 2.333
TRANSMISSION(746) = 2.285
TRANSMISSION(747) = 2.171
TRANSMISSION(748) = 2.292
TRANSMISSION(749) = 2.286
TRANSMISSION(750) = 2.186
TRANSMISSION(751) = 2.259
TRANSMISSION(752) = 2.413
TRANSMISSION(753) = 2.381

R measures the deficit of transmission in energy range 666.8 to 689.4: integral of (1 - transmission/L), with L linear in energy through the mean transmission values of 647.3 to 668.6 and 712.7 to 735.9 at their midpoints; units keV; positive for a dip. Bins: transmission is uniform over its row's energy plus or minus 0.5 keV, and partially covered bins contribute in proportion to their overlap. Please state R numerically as 6.0 keV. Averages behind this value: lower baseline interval 2.52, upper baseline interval 2.39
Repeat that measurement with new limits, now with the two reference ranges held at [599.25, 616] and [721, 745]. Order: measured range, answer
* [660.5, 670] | 0.1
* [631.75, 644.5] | 0.1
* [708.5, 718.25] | -0.2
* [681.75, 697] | 4.2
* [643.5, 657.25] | -0.1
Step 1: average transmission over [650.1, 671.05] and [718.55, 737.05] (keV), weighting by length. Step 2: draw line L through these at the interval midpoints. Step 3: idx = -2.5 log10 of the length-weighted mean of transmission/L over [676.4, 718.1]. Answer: 0.15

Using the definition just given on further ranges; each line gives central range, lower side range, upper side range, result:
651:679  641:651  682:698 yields -0.08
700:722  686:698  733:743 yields -0.16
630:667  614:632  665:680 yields -0.09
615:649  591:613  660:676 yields -0.03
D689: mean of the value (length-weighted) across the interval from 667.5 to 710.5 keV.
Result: 2.07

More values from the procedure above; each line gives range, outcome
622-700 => 2.28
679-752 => 2.22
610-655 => 2.53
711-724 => 2.44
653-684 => 2.24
